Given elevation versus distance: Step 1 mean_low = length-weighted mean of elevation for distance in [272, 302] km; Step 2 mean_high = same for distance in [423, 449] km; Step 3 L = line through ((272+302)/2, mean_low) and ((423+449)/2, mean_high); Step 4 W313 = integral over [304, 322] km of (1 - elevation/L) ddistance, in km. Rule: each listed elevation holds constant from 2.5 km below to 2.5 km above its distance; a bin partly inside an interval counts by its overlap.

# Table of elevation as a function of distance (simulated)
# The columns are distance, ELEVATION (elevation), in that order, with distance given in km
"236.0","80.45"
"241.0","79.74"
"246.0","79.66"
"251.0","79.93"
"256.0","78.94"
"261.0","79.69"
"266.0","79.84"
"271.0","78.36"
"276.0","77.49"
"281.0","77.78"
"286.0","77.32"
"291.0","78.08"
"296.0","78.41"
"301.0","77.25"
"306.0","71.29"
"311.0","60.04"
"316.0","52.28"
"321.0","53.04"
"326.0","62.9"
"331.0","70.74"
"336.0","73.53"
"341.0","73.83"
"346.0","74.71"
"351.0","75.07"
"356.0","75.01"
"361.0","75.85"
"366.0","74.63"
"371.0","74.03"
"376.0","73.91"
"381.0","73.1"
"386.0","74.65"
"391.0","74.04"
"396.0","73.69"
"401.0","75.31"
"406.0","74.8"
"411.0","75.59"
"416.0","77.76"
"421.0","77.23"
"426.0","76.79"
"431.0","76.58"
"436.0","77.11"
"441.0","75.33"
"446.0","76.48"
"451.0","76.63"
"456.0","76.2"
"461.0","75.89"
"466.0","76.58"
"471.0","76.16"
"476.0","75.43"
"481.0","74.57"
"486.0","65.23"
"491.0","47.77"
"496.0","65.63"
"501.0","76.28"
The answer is 4.2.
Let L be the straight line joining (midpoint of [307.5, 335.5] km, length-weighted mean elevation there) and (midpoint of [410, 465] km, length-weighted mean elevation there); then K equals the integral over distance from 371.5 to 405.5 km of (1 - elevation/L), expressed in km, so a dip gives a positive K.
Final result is -2.0 km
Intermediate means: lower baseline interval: 61.2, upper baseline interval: 76.5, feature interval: 74.2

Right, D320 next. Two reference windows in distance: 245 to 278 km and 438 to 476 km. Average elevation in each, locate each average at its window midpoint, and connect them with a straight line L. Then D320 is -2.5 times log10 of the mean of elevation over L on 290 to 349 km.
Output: 0.14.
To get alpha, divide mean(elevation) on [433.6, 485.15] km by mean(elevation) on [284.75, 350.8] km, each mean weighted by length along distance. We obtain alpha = 1.1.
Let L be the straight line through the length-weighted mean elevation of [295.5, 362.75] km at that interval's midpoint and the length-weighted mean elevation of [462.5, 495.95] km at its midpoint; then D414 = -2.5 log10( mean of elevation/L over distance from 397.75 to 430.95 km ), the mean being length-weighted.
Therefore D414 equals -0.10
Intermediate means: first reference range 69.2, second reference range 69.2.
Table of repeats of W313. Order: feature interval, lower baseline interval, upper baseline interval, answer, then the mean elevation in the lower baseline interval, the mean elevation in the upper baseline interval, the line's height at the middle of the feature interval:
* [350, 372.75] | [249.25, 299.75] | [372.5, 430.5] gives 0.4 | 78.5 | 75.2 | 76.3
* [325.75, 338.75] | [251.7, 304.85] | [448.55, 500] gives 1.0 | 78.2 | 71.2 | 76.3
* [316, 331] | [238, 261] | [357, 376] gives 3.4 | 79.6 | 74.7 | 76.5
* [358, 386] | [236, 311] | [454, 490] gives 0.4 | 77.6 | 73.2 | 75.4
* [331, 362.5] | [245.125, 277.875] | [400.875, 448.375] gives 1.4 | 79.1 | 76.3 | 77.7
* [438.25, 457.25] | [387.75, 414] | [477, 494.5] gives -2.1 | 74.7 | 63.8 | 68.7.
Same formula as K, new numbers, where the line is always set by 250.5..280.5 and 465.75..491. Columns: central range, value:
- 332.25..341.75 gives 0.4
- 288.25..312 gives 1.1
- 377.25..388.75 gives 0.1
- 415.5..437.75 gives -1.3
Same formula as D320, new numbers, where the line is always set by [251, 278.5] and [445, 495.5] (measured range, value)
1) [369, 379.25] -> 0.02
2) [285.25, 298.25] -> 0.00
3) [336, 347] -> 0.03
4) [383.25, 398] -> 0.01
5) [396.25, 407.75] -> -0.01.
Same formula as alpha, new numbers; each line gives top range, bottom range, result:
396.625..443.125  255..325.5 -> 1.05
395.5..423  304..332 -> 1.24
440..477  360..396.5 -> 1.03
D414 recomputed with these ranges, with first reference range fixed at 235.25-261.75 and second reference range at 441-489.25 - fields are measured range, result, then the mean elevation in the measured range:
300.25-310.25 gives 0.10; 71.3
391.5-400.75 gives 0.03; 74.2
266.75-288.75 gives 0.01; 77.9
